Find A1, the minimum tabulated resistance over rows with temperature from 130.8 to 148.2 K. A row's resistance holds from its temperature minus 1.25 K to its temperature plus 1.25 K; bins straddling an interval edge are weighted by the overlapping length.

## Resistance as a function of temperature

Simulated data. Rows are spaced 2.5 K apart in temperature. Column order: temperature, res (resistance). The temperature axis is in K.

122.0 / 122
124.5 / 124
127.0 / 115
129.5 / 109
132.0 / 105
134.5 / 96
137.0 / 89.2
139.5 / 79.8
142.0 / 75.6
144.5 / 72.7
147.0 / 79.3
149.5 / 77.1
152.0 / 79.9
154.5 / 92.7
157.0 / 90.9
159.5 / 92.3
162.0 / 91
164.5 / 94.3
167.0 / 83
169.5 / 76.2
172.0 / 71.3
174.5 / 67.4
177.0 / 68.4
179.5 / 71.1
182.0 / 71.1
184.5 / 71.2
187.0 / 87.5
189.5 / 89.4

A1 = 72.7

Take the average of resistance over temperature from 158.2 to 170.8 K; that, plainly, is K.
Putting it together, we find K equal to 87.3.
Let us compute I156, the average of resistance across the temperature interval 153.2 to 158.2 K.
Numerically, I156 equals 91.7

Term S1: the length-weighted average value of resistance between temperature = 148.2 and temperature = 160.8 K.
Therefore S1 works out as 86.6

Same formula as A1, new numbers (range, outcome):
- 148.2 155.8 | 77.1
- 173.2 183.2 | 67.4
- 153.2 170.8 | 76.2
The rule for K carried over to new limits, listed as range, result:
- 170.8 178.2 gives 69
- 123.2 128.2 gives 120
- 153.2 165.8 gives 92.2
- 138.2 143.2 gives 77.8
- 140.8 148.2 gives 75.8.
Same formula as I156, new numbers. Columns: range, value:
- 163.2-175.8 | 78.5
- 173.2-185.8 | 69.9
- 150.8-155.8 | 86.4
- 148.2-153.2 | 78.5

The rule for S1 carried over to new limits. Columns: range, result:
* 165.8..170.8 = 79.5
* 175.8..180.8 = 69.8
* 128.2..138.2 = 99.9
